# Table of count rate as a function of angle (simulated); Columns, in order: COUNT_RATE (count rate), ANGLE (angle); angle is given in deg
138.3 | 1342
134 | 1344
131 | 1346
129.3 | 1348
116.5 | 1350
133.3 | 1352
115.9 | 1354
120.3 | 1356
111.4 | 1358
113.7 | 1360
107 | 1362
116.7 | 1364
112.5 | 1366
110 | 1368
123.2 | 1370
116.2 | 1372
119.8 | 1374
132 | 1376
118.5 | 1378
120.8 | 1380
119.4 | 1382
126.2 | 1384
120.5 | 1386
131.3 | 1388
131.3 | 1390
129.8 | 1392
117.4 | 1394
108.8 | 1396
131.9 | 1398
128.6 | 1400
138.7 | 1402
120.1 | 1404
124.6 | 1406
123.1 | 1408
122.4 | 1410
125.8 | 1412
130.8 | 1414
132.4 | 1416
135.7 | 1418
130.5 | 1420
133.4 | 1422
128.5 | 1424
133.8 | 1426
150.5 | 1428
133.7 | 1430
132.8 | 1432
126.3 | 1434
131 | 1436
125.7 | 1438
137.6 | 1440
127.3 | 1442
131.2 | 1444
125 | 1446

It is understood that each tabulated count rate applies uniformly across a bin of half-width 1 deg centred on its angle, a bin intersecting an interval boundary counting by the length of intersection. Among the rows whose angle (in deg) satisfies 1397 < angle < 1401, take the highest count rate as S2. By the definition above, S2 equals 131.9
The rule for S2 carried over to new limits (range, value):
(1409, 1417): 132.4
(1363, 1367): 116.7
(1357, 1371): 123.2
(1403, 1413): 125.8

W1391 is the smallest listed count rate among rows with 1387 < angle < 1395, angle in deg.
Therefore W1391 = 117.4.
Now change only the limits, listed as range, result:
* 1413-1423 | 130.5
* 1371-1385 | 116.2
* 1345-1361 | 111.4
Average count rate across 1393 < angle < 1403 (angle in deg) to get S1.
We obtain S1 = 125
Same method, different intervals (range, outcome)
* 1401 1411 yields 126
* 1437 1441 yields 132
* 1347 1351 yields 123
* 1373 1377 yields 126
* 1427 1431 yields 142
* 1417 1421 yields 133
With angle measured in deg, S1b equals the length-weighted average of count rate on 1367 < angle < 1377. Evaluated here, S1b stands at 120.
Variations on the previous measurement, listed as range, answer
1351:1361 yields 119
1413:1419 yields 133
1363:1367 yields 115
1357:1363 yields 111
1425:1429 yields 142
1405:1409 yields 124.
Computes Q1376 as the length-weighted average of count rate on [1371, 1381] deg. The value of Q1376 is 121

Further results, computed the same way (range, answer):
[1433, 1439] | 128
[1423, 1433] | 136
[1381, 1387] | 122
